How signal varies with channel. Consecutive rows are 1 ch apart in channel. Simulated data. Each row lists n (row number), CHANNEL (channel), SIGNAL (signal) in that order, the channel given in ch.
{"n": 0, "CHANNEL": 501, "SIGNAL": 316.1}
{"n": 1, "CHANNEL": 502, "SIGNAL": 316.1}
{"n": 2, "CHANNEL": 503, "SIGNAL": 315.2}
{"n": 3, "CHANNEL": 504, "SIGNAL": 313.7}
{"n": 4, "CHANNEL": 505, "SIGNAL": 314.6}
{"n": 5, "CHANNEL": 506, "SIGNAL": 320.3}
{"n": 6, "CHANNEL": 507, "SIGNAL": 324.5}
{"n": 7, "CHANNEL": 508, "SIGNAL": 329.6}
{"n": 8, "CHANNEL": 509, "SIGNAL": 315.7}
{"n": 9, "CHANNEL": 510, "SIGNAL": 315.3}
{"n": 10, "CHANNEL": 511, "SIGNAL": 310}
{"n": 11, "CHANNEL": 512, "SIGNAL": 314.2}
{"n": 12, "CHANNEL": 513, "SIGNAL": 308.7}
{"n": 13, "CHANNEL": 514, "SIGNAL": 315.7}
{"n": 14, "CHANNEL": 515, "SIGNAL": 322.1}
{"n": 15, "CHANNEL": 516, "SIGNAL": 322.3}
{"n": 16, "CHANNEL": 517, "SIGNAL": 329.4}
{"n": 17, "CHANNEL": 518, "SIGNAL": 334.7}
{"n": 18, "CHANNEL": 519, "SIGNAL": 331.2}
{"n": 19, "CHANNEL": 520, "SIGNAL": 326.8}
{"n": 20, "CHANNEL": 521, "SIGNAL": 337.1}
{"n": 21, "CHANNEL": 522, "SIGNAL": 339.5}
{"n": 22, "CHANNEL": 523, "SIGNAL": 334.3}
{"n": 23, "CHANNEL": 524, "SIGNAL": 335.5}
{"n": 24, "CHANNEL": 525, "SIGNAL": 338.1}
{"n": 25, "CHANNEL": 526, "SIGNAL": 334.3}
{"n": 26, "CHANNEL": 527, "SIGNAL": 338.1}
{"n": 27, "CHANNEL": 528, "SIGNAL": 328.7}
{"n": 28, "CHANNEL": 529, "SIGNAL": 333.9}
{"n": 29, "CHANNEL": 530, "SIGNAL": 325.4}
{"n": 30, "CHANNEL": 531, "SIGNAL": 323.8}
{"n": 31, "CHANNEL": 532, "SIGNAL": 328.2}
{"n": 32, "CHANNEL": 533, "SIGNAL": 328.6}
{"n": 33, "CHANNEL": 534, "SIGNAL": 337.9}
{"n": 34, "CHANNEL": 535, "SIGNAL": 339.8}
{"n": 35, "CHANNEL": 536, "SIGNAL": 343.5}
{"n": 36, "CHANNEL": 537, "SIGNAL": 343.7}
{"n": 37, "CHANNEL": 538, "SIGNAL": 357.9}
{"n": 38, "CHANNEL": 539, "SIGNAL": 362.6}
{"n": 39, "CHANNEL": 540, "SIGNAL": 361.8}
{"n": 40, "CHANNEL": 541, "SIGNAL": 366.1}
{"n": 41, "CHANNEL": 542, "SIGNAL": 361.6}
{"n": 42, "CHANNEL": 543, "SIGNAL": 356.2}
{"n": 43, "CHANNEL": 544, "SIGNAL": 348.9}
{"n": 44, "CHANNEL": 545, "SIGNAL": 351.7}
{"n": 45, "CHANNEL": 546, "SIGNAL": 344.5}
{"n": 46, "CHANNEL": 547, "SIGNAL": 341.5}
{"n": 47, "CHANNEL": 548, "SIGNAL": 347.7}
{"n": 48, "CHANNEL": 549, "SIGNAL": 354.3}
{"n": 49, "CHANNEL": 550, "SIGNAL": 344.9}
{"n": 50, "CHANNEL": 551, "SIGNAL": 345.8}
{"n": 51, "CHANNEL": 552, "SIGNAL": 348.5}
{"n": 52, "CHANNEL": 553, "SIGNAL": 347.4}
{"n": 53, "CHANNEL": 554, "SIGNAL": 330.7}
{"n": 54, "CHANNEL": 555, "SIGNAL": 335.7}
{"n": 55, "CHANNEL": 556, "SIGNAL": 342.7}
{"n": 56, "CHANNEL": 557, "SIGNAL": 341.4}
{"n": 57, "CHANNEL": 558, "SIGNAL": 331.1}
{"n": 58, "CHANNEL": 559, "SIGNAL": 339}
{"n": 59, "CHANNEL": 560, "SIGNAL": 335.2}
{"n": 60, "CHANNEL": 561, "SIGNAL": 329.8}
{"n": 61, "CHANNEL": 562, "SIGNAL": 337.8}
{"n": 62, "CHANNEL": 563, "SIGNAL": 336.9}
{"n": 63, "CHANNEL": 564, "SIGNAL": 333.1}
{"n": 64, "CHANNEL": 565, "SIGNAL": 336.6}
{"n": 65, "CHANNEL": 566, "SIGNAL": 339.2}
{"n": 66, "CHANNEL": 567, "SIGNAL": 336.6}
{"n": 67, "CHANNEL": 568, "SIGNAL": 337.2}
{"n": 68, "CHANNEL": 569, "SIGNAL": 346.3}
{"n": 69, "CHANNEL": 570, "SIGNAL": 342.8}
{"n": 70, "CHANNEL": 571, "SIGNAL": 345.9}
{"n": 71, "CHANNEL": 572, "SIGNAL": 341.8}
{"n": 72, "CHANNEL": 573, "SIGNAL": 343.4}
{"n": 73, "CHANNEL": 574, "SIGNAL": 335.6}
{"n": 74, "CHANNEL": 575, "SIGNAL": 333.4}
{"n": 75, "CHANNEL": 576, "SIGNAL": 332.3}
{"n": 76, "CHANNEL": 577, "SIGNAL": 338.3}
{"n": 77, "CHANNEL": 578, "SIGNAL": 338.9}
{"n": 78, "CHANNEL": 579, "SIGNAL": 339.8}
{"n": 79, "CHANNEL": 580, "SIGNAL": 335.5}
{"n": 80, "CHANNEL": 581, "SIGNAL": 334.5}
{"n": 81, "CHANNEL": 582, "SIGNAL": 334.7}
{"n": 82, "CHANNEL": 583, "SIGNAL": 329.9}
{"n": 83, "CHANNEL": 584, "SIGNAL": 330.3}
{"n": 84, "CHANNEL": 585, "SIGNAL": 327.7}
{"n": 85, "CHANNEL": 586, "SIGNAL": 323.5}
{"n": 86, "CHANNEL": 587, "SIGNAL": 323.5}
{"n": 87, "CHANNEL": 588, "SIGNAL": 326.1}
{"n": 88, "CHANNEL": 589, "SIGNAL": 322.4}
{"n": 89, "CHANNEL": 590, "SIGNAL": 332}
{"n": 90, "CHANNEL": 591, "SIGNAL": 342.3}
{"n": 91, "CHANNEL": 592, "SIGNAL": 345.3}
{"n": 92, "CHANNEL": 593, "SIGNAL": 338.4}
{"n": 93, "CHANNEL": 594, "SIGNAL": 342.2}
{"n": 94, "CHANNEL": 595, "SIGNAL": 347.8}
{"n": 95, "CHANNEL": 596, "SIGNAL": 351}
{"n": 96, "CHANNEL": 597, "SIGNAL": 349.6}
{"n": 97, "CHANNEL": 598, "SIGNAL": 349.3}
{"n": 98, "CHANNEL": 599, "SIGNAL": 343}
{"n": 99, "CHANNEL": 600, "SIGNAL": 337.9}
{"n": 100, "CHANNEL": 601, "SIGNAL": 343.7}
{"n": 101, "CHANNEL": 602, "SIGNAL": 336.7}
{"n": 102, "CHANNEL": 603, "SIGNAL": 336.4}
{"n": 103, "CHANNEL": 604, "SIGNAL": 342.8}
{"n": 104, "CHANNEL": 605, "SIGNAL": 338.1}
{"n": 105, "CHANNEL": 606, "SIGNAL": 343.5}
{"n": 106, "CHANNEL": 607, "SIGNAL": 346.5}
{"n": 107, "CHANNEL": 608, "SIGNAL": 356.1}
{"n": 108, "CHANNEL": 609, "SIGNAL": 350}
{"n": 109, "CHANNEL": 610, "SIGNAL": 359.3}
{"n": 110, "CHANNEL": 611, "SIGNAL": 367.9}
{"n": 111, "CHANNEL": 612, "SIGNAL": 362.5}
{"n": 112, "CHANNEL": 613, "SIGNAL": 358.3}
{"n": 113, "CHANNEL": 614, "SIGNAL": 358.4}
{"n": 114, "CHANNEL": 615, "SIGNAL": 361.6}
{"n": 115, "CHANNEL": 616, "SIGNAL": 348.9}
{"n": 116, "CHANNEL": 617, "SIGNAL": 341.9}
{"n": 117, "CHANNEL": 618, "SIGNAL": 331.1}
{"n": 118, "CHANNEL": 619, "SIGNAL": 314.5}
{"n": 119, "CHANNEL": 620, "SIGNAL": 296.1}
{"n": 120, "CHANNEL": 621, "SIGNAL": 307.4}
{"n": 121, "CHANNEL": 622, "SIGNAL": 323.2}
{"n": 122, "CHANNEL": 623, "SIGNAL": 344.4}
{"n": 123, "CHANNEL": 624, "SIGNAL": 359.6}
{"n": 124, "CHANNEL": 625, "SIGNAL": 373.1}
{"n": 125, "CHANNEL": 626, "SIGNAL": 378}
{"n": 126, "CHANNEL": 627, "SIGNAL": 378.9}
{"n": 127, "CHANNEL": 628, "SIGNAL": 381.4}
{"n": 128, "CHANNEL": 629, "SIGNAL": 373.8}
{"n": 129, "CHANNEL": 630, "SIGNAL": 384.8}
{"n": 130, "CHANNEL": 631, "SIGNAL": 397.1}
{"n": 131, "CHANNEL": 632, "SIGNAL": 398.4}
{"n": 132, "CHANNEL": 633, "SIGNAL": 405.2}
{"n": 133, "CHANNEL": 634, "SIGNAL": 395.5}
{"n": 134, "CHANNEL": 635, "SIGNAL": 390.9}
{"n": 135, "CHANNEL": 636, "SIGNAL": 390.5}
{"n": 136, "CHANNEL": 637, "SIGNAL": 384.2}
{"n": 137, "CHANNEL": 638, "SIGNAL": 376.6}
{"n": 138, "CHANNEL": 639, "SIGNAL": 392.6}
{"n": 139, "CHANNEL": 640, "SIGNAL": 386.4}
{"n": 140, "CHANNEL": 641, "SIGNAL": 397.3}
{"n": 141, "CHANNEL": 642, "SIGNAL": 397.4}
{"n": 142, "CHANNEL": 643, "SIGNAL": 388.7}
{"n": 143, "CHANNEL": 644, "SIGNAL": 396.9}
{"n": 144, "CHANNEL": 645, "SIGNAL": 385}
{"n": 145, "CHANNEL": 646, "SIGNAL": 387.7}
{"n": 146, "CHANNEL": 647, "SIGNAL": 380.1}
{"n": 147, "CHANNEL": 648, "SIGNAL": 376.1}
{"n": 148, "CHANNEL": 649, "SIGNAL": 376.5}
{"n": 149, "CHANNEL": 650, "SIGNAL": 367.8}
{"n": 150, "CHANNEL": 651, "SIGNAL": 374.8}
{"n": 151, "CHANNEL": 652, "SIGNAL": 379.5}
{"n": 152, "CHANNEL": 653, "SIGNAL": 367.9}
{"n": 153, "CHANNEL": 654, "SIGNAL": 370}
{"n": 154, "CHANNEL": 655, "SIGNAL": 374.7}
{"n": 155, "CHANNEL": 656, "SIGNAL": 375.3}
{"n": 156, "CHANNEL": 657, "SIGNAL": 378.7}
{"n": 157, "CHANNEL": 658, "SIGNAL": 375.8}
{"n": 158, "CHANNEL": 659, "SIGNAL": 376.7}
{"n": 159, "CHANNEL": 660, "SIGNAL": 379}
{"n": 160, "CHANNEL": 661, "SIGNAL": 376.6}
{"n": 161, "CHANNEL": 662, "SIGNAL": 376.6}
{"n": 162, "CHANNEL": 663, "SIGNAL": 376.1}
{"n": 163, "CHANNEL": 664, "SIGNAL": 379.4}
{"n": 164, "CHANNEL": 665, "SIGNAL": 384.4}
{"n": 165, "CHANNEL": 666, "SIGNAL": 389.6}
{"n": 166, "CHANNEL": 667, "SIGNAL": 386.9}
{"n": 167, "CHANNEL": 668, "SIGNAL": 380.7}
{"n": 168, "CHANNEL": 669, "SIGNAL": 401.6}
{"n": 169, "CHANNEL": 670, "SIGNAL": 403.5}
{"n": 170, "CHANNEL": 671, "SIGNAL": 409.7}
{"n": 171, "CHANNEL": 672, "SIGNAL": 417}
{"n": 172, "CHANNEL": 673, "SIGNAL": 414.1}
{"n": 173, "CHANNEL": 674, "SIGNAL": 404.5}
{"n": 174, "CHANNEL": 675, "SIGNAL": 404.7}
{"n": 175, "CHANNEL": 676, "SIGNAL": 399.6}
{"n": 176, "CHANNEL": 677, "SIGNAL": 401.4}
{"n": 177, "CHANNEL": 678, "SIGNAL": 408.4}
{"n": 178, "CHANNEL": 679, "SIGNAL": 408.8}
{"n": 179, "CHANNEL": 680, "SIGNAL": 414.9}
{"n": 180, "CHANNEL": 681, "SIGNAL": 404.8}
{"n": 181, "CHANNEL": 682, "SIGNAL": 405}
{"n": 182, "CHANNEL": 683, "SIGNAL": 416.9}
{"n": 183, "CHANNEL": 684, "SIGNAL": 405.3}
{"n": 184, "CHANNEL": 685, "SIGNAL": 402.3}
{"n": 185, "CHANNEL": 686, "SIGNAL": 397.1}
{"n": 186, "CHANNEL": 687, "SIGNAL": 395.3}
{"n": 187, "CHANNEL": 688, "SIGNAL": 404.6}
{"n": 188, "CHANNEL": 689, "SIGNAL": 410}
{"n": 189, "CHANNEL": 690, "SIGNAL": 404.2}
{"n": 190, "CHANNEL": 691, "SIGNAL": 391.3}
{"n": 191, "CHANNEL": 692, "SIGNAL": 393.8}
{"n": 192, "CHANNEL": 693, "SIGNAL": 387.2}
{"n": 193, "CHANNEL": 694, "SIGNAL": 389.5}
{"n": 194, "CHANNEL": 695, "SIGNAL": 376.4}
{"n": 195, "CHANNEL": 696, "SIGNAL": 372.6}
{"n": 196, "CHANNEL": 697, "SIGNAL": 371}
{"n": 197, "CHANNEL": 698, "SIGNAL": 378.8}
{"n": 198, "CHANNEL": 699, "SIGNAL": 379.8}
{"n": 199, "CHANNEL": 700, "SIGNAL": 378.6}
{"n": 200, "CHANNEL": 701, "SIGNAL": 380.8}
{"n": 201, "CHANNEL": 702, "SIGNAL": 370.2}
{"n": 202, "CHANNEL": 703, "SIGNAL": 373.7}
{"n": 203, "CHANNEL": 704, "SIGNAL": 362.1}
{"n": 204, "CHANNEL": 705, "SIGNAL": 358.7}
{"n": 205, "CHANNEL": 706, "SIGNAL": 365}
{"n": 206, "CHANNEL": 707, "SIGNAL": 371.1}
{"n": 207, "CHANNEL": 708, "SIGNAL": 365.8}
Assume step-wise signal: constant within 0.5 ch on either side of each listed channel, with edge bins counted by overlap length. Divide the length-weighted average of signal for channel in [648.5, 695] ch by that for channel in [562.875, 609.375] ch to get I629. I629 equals 1.2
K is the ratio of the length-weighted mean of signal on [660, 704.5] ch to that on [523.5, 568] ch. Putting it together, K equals 1.2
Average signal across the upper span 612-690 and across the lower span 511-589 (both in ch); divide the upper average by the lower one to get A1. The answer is 1.13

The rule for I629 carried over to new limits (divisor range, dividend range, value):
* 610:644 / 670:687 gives 1.10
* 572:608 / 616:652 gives 1.10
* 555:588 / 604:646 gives 1.09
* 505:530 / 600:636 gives 1.09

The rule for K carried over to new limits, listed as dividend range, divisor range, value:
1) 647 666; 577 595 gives 1.13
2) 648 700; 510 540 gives 1.18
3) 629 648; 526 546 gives 1.13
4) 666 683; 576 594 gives 1.21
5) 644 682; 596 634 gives 1.10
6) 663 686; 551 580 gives 1.19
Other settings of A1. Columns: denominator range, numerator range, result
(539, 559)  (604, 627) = 1.00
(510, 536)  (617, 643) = 1.13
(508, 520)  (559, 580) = 1.05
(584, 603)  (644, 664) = 1.12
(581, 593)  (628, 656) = 1.16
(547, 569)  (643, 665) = 1.11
